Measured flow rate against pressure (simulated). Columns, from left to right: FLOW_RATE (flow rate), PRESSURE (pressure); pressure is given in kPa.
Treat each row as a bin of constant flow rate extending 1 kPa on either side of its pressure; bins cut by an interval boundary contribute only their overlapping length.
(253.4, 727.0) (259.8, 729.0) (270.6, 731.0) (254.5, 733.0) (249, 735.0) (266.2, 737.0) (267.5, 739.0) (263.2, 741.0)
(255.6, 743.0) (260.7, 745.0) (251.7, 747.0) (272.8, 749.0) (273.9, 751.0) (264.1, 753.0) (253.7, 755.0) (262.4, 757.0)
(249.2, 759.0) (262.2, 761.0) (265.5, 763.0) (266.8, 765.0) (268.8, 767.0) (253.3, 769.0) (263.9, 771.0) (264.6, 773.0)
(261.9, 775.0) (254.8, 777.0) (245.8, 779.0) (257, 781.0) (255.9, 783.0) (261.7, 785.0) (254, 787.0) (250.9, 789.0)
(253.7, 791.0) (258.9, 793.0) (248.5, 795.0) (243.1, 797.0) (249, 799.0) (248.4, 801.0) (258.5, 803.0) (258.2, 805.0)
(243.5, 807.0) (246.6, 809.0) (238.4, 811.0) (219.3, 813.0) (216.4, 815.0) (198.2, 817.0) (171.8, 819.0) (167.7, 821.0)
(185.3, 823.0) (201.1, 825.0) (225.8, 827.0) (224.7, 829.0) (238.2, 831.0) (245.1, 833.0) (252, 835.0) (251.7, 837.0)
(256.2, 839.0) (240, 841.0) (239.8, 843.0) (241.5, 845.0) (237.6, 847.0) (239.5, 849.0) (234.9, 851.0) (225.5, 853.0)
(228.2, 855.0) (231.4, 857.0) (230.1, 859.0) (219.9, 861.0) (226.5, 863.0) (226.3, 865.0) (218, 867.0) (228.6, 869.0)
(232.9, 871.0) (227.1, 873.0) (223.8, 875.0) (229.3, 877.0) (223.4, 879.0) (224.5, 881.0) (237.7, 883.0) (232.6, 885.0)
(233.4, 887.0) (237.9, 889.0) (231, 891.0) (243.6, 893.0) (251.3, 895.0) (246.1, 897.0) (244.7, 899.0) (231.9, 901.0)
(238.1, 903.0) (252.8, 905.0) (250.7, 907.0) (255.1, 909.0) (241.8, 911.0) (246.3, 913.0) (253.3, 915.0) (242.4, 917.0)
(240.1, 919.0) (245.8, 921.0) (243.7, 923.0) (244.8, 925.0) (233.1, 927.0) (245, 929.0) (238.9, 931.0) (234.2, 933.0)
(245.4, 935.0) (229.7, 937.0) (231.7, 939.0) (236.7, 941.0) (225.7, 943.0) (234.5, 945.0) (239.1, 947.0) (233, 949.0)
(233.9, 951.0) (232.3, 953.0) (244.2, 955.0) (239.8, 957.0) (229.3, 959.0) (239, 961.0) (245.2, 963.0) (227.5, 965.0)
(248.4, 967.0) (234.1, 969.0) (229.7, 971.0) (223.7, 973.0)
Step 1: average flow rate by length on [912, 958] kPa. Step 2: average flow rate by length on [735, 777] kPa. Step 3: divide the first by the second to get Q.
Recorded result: 0.9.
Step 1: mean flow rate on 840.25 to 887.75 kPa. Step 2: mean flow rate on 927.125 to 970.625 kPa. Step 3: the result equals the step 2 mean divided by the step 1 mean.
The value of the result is 1.03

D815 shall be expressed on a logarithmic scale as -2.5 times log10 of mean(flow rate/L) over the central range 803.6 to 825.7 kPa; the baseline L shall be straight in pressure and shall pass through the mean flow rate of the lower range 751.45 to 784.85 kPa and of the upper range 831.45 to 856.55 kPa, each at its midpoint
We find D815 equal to 0.16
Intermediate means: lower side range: 260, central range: 214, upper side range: 241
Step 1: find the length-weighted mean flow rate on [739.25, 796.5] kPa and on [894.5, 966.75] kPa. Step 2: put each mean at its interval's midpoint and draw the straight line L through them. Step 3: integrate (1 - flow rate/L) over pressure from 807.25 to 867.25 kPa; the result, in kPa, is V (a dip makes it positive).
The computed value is 5.9 kPa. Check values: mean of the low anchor 259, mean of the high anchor 240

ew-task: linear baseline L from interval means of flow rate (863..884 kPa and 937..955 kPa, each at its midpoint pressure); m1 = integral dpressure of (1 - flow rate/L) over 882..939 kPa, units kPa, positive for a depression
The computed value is -2.76 kPa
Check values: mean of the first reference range 227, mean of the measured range 242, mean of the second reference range 234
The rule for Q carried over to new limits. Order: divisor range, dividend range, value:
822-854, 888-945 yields 1.03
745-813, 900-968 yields 0.94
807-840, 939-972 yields 1.06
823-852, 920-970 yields 1.01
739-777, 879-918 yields 0.92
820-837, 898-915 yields 1.12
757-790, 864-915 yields 0.92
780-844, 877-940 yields 1.02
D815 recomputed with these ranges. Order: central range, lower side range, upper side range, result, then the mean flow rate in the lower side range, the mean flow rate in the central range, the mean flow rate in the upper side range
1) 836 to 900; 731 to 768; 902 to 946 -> 0.06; 262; 234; 241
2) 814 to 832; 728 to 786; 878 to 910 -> 0.23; 261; 203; 240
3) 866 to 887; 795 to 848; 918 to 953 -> 0.03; 231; 228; 237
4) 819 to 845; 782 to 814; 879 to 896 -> 0.08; 249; 226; 236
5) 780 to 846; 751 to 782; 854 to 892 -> 0.04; 260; 236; 229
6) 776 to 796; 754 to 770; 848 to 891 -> 0.00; 260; 254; 229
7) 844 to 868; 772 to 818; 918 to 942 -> 0.06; 247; 230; 239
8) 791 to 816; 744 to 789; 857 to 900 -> 0.03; 260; 244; 232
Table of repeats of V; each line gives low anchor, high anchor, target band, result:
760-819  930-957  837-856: 0.4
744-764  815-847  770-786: -0.6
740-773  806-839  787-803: -0.9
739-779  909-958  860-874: 1.2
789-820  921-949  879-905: -0.1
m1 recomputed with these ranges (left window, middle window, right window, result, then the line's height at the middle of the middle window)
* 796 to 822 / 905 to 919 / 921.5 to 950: -0.8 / 235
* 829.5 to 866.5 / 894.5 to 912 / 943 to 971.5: -0.7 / 236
